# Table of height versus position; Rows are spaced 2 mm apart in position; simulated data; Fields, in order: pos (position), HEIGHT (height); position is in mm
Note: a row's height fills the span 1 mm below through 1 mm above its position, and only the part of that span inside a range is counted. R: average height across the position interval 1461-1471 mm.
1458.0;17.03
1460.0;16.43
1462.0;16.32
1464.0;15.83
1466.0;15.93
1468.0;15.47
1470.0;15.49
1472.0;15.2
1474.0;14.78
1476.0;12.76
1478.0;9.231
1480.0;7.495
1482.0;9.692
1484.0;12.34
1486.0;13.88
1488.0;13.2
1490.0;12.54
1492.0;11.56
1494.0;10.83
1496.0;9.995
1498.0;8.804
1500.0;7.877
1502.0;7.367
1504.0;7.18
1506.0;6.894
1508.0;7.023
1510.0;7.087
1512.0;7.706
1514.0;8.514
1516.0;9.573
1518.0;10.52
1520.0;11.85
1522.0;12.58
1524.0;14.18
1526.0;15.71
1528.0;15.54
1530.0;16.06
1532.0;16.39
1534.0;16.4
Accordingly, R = 15.8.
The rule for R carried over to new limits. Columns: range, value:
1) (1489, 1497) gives 11.2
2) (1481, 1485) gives 11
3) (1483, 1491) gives 13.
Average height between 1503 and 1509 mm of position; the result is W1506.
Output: 7.03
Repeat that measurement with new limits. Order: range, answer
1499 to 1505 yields 7.47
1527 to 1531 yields 15.8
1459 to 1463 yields 16.4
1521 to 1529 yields 14.5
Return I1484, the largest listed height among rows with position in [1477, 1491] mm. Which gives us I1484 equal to 13.88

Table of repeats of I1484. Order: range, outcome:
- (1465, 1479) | 15.93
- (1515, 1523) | 12.58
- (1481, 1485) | 12.34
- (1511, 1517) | 9.573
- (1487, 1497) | 13.2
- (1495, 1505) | 9.995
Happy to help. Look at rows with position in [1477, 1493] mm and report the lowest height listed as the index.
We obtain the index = 7.495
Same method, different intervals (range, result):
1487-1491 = 12.54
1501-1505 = 7.18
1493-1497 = 9.995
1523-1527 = 14.18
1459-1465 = 15.83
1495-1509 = 6.894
